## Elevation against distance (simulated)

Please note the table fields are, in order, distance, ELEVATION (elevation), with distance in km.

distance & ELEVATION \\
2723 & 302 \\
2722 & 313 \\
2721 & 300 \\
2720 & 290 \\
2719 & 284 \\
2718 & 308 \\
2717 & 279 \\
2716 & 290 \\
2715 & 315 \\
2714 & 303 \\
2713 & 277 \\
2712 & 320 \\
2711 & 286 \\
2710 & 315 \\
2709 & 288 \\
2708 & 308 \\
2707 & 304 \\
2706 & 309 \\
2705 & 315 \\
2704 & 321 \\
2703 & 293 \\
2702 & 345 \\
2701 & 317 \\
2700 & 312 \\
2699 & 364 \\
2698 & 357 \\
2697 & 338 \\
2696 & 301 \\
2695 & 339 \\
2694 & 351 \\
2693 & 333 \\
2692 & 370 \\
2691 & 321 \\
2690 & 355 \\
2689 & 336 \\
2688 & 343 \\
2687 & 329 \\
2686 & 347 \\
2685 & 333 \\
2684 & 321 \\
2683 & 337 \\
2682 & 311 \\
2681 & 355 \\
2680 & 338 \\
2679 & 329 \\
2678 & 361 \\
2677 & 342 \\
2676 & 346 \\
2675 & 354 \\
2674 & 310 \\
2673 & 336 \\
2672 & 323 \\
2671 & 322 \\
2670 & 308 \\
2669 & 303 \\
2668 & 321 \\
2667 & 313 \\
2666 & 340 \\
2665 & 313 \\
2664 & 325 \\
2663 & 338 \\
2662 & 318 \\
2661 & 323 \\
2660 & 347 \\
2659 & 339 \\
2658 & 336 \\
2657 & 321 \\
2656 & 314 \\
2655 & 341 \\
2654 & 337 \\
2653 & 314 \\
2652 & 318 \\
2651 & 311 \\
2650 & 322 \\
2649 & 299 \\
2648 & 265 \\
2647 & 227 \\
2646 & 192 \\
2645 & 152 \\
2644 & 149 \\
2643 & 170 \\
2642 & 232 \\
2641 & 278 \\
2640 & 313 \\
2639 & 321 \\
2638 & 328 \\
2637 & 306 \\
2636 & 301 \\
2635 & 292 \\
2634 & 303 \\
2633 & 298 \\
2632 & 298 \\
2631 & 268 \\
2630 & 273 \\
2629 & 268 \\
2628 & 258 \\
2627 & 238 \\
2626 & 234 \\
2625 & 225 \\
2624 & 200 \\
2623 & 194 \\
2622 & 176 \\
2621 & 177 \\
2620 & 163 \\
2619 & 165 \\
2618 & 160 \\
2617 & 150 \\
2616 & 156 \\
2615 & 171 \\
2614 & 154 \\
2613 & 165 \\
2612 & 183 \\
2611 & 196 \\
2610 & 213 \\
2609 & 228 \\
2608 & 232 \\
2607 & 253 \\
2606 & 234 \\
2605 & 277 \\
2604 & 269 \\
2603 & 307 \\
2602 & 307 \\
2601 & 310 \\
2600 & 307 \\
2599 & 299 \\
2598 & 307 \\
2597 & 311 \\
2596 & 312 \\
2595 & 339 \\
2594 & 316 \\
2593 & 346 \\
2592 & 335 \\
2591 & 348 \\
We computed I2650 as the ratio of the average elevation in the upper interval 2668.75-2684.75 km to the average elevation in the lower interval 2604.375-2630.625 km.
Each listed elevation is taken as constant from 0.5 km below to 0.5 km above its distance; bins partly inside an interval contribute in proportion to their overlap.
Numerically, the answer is 1.61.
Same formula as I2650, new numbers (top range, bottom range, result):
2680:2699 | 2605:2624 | 1.78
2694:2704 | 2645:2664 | 1.08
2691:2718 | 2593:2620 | 1.30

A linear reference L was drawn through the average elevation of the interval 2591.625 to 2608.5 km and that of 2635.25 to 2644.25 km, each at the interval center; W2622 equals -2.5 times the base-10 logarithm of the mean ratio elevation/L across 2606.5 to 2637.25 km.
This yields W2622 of 0.26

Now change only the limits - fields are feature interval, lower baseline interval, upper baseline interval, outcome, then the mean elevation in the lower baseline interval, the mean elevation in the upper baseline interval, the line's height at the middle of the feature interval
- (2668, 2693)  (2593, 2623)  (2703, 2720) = -0.19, 237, 301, 282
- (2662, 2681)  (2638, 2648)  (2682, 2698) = -0.12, 233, 337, 296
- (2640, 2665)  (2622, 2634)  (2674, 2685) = 0.02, 249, 338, 291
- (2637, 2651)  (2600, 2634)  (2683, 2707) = 0.04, 227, 332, 263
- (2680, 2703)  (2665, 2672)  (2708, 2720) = -0.10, 318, 297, 307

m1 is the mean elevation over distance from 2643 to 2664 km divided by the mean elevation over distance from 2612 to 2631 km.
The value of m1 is 1.47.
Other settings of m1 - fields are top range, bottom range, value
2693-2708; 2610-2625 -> 1.86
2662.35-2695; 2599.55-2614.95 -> 1.39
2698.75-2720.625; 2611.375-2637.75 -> 1.37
